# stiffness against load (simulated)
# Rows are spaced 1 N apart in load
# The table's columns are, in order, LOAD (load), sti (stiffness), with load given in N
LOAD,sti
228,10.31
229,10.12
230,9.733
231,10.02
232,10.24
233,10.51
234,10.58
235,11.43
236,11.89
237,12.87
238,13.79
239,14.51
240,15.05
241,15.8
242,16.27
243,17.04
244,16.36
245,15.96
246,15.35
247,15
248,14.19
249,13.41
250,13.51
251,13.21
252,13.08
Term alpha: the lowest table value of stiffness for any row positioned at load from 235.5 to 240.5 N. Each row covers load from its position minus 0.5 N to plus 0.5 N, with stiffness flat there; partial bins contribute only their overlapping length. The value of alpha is 11.89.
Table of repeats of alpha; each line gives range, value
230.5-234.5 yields 10.02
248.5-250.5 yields 13.41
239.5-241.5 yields 15.05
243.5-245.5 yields 15.96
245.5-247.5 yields 15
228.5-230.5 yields 9.733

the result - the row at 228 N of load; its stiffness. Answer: 10.31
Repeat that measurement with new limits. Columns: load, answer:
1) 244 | 16.36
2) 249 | 13.41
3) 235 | 11.43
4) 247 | 15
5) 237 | 12.87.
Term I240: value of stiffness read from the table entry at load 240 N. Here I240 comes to 15.05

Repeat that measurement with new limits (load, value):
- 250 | 13.51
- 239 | 14.51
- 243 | 17.04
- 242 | 16.27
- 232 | 10.24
